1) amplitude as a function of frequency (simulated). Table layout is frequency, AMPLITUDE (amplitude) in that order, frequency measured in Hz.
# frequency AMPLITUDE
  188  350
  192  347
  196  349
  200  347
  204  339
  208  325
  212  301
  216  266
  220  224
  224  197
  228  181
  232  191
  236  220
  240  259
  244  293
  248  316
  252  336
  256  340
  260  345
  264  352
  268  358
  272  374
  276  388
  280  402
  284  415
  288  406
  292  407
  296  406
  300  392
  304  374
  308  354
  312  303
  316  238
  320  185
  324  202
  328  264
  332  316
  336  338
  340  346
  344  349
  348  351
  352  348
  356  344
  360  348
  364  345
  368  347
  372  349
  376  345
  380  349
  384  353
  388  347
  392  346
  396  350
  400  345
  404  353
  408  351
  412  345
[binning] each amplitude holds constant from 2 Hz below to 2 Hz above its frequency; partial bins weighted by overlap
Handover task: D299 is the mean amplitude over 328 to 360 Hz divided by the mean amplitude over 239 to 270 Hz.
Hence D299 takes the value 1.03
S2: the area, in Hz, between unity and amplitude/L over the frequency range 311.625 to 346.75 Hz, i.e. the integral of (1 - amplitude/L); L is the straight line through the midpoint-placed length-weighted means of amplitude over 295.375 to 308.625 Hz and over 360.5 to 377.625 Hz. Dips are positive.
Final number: 8.0 Hz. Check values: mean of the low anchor 382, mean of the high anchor 347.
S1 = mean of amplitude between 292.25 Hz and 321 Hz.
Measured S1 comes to 332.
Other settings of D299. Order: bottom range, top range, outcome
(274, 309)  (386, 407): 0.88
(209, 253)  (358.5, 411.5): 1.38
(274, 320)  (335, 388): 0.96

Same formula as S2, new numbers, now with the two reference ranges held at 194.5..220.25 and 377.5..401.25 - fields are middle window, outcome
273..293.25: -4.6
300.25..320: 1.3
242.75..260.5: -0.3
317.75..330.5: 4.3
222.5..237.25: 5.6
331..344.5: 0.0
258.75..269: -0.9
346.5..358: -0.2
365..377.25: -0.1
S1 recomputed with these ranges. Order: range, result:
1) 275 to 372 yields 340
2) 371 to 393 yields 348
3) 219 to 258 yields 257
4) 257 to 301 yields 385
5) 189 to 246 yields 276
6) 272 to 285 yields 396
